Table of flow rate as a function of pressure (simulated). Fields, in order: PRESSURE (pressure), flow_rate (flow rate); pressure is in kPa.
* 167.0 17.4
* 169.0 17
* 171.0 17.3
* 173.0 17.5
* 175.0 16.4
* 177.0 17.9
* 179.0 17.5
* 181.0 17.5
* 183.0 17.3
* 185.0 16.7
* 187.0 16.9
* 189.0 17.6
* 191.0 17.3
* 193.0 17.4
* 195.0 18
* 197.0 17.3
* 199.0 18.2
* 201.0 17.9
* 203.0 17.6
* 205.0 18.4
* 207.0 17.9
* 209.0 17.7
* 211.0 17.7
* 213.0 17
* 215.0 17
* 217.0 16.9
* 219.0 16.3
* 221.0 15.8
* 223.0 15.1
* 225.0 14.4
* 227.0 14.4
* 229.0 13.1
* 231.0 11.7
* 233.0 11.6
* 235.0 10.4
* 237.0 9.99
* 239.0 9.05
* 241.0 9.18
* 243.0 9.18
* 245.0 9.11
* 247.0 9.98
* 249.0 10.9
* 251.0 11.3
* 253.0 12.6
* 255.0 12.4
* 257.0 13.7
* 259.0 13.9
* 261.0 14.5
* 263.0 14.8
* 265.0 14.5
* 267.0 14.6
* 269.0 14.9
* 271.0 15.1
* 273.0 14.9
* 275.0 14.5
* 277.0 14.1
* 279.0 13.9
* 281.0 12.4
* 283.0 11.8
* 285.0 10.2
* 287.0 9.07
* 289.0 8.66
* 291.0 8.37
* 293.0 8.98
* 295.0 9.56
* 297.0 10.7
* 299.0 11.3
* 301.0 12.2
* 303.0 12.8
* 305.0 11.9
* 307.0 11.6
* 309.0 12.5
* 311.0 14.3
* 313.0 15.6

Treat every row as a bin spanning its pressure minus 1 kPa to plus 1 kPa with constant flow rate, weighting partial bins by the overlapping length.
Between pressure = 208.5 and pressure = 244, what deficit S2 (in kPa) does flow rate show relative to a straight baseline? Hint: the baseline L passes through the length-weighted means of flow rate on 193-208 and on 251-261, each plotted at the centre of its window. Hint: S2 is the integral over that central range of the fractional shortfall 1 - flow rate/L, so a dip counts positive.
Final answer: 4.87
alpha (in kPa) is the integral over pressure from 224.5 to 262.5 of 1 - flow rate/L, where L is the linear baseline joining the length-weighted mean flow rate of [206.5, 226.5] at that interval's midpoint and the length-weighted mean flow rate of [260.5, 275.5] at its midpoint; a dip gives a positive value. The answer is 9.5 kPa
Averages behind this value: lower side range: 16.5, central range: 11.7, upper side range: 14.7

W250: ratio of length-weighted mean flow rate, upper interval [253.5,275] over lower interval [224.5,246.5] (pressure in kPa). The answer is 1.3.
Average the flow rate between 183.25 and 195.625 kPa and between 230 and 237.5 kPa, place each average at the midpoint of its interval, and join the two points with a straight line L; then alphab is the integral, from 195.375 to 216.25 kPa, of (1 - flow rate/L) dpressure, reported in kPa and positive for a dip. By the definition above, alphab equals -3.8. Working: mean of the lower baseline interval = 17.3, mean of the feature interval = 17.7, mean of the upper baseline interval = 11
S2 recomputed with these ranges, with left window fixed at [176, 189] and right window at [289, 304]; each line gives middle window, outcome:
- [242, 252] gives 2.47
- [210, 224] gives -1.19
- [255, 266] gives -1.32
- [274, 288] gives -1.08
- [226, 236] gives 1.50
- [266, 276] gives -2.36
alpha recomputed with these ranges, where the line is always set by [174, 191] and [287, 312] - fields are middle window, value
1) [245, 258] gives 1.8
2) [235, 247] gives 4.0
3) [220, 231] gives 0.5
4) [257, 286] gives -3.2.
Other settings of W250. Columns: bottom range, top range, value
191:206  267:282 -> 0.80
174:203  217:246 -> 0.70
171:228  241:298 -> 0.71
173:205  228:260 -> 0.64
